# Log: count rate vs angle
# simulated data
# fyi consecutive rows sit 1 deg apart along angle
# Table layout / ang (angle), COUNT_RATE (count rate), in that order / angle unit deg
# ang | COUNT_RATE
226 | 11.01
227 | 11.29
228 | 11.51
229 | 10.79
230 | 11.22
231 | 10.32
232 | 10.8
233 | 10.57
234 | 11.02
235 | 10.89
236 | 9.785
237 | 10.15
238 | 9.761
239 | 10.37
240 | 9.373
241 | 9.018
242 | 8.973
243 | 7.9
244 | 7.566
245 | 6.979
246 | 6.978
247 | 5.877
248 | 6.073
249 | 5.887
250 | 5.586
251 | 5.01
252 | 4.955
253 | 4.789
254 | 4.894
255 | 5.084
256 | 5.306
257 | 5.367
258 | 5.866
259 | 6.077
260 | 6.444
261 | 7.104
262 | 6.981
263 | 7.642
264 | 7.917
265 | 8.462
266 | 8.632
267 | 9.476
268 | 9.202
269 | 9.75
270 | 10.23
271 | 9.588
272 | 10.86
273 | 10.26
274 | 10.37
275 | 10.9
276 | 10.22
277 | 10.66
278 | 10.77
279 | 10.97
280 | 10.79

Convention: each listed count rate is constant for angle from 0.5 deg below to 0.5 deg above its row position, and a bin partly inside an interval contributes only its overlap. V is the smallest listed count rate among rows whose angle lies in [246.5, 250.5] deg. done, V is 5.586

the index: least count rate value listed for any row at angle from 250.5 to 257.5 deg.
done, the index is 4.789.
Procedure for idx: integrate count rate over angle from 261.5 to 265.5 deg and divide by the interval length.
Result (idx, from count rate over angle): 7.75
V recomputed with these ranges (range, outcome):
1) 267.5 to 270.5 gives 9.202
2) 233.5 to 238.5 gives 9.761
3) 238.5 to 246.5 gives 6.978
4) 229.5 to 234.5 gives 10.32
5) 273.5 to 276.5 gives 10.22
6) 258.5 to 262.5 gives 6.077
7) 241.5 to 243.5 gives 7.9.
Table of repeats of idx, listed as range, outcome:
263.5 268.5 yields 8.74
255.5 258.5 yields 5.51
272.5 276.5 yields 10.4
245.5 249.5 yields 6.2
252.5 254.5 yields 4.84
